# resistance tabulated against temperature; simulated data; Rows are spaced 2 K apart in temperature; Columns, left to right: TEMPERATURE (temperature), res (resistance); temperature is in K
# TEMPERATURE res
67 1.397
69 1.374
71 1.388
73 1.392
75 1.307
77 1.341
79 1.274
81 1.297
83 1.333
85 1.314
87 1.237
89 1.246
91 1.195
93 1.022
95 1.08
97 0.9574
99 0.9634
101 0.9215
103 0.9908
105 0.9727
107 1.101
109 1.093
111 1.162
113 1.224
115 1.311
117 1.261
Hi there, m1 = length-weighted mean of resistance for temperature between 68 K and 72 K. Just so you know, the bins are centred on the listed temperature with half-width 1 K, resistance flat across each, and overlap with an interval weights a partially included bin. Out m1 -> 1.38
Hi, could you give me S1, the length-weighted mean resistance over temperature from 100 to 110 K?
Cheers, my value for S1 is 1.02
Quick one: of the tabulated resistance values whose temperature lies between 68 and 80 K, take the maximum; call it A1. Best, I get 1.392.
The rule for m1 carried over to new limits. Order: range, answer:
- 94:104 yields 0.983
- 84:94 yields 1.2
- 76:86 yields 1.31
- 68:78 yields 1.36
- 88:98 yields 1.1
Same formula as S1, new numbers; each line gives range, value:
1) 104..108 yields 1.04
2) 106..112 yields 1.12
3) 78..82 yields 1.29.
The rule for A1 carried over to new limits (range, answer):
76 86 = 1.341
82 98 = 1.333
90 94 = 1.195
